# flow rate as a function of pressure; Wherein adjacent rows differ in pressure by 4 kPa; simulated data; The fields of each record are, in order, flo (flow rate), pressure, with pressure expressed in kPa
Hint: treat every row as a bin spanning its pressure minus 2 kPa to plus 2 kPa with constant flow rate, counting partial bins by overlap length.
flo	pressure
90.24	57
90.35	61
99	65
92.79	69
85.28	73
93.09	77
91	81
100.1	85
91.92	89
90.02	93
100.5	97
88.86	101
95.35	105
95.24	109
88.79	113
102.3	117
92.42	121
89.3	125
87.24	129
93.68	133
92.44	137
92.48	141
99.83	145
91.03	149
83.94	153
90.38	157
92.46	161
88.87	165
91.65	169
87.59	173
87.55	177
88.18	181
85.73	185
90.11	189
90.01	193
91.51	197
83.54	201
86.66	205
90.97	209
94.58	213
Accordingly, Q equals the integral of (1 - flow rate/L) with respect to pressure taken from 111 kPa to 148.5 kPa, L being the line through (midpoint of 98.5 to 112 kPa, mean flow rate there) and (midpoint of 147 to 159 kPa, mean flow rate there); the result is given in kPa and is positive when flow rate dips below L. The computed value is -1.0 kPa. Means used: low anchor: 93.1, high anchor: 88.5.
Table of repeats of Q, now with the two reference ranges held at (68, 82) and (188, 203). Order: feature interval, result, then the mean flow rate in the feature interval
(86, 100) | -0.6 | 94.2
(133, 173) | -0.9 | 91.4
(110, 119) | -0.6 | 95.5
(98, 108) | -0.4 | 93.3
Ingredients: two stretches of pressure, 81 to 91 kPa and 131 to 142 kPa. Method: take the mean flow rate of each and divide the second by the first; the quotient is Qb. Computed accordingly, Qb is 1.0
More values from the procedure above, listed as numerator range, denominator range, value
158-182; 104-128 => 0.96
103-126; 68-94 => 1.02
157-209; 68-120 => 0.95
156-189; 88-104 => 0.96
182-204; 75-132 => 0.94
